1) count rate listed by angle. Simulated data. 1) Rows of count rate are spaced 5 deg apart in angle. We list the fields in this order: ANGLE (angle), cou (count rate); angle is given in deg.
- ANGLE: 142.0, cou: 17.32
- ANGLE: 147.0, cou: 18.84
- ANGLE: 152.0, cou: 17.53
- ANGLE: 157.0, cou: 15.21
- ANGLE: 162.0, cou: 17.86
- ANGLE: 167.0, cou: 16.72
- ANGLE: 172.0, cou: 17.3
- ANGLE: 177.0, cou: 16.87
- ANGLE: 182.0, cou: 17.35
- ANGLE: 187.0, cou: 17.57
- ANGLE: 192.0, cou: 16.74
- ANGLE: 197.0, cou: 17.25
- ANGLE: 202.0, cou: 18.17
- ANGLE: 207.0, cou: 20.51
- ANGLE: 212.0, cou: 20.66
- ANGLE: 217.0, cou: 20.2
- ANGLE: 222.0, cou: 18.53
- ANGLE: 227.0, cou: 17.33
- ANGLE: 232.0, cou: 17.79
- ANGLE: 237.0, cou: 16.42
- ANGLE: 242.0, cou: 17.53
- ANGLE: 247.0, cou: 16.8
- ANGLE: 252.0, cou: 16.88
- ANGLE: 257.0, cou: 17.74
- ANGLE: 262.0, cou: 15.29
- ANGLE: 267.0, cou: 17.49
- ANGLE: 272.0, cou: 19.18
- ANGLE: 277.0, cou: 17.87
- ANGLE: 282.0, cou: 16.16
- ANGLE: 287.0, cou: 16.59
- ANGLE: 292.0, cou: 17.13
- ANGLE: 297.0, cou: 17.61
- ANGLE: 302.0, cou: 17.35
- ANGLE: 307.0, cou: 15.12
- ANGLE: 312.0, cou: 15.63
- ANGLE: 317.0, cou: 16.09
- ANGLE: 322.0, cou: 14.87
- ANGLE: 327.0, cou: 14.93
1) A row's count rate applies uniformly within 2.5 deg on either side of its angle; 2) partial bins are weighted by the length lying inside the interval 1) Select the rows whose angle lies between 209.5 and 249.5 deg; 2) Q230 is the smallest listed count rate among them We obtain 16.42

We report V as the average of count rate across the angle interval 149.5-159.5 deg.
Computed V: 16.4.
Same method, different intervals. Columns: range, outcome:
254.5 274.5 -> 17.4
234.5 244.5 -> 17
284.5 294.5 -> 16.9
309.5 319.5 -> 15.9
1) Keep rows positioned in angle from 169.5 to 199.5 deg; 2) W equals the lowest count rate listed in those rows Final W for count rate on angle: 16.74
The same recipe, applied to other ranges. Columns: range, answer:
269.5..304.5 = 16.16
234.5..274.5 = 15.29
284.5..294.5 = 16.59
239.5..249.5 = 16.8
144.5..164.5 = 15.21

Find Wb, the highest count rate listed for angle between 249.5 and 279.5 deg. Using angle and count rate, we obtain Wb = 19.18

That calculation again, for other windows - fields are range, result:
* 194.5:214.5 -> 20.66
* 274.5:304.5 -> 17.87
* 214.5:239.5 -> 20.2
